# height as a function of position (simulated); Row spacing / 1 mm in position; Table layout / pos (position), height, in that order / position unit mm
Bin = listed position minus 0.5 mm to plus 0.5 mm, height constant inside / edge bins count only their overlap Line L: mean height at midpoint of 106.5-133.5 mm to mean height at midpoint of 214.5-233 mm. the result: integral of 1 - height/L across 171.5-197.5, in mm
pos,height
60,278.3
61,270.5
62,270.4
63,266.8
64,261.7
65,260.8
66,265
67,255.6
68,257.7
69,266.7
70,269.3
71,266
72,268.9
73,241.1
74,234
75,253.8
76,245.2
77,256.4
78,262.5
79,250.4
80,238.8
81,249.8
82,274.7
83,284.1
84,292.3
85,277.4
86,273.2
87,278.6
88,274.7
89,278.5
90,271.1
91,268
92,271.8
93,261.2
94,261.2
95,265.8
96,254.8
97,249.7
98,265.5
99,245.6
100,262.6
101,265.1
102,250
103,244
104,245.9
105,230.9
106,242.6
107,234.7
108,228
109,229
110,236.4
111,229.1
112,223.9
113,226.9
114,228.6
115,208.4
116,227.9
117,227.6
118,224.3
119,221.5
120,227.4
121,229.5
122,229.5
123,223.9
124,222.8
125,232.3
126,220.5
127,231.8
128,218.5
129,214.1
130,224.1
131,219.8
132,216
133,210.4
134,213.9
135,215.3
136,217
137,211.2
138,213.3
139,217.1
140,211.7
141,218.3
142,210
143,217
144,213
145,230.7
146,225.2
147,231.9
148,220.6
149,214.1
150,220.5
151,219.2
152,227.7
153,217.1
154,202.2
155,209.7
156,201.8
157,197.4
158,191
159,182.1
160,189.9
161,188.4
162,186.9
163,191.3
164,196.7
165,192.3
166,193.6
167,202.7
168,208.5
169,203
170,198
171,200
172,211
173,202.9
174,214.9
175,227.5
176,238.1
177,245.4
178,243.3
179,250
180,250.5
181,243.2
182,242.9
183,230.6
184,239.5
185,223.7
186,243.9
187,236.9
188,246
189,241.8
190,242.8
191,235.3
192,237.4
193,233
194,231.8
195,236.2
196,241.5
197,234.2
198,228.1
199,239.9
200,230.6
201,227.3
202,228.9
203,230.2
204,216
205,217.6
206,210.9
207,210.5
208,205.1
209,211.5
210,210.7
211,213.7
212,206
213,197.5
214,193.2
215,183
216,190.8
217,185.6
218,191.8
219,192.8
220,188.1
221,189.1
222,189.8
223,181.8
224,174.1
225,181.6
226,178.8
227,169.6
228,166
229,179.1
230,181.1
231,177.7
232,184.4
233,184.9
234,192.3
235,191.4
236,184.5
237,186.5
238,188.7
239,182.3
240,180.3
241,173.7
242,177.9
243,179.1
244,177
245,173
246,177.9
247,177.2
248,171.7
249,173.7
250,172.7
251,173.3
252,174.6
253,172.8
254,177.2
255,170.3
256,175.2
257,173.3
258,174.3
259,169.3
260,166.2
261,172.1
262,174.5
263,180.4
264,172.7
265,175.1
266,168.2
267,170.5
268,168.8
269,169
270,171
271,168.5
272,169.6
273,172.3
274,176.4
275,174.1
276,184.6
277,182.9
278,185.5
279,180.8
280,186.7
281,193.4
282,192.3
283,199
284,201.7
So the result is -4.9 mm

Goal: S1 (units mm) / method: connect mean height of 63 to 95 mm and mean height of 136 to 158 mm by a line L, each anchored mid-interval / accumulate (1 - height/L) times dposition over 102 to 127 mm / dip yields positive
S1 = 0.9 mm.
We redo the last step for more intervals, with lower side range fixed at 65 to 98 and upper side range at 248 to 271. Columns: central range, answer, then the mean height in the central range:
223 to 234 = 0.6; 179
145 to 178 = 2.0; 209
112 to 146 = 2.6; 221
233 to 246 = 0.0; 182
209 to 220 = -0.1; 197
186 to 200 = -2.1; 237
